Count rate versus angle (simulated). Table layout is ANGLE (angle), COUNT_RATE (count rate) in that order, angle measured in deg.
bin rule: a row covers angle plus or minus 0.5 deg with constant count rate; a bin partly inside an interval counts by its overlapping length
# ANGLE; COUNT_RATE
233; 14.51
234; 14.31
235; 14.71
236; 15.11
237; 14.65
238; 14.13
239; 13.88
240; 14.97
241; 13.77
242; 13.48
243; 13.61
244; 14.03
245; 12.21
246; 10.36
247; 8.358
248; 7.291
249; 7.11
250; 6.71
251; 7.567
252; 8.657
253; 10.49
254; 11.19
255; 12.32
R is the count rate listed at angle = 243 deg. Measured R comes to 13.61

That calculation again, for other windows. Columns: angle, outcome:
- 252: 8.657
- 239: 13.88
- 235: 14.71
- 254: 11.19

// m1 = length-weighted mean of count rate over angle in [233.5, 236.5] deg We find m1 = 14.7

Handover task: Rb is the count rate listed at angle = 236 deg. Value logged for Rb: 15.11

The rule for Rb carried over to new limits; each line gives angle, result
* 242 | 13.48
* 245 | 12.21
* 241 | 13.77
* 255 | 12.32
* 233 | 14.51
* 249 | 7.11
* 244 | 14.03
